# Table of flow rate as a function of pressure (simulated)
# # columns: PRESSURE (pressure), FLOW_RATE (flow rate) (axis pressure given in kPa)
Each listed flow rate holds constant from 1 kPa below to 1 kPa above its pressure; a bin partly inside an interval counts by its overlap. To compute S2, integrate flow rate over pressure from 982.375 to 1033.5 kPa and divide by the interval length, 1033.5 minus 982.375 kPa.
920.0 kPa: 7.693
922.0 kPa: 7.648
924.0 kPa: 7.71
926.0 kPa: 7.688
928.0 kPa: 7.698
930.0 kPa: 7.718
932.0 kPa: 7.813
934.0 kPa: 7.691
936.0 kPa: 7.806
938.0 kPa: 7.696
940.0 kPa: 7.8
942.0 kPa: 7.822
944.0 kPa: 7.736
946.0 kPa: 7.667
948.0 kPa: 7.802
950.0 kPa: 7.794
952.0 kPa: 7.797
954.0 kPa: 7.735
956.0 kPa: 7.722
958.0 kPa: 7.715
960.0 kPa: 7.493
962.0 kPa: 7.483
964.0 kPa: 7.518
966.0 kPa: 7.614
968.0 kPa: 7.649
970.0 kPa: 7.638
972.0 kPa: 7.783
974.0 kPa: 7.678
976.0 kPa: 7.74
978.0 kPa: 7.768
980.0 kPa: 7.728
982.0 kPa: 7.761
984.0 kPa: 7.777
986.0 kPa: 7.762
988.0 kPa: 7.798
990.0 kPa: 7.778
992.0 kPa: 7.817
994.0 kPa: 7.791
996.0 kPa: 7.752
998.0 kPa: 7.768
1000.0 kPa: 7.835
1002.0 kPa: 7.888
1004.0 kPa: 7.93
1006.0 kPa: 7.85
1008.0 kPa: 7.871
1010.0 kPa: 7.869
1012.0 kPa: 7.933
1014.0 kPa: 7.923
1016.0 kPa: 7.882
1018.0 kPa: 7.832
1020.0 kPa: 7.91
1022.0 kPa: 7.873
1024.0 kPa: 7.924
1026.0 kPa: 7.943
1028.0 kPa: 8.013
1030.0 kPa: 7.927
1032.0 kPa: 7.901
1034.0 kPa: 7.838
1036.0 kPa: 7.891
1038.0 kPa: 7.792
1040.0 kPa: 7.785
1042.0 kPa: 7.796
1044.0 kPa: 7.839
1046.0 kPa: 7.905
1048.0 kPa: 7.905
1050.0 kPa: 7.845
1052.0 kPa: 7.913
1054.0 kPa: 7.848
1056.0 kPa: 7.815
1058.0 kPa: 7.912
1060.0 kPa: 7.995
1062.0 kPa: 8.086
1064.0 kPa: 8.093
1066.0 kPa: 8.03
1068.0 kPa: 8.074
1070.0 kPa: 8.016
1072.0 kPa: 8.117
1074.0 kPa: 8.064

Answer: 7.86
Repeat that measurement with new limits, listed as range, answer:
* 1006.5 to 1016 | 7.89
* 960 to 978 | 7.64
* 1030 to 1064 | 7.89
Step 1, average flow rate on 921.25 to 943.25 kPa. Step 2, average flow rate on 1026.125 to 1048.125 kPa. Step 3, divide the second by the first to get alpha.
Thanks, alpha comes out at 1.02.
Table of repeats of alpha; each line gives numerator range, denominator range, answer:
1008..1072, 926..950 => 1.02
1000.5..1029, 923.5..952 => 1.02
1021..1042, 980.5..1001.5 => 1.01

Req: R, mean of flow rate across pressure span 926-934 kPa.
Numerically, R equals 7.73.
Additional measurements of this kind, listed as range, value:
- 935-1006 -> 7.74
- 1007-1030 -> 7.91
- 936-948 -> 7.75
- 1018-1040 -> 7.89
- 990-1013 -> 7.84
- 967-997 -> 7.75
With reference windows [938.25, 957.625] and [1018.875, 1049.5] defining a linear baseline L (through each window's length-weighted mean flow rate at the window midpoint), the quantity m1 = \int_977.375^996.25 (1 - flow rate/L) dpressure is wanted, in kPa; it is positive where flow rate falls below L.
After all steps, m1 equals 0.1 kPa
